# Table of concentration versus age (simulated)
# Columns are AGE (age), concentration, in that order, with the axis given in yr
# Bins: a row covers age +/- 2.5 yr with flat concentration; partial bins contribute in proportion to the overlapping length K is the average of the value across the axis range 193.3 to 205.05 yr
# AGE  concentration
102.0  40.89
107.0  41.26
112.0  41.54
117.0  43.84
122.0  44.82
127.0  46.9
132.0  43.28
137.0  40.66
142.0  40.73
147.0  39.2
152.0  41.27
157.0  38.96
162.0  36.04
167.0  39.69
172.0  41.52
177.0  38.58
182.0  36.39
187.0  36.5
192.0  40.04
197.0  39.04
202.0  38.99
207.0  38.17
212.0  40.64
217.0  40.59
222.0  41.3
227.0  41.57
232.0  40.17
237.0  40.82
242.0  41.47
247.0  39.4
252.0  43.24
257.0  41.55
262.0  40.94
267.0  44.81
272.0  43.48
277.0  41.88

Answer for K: 39.1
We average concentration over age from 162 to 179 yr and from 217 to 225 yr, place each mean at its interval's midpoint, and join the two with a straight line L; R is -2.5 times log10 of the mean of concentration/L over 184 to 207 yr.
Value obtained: 0.05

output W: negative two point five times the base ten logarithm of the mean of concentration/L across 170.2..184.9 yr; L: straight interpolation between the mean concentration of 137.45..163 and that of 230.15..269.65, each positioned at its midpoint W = 0.04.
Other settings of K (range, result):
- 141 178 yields 39.5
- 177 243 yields 39.6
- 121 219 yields 40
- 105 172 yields 41.4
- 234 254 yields 41.2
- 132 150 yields 40.7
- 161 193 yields 38.4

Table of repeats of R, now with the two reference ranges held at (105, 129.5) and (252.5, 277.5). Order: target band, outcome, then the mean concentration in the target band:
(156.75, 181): 0.12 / 38.8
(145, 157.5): 0.09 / 40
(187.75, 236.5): 0.08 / 40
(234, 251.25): 0.05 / 40.8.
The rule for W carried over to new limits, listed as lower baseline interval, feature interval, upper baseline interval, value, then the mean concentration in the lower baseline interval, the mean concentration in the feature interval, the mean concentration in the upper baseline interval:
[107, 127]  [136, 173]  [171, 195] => 0.03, 43.6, 39.7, 38.4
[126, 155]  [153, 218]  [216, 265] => 0.07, 41.7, 38.9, 41.2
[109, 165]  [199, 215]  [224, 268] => 0.06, 41.5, 39.3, 41.4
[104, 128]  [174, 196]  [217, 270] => 0.12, 43.4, 38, 41.5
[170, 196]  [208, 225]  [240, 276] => -0.01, 38.6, 40.6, 42.1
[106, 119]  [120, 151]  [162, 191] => -0.04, 42.3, 42.5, 38.4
